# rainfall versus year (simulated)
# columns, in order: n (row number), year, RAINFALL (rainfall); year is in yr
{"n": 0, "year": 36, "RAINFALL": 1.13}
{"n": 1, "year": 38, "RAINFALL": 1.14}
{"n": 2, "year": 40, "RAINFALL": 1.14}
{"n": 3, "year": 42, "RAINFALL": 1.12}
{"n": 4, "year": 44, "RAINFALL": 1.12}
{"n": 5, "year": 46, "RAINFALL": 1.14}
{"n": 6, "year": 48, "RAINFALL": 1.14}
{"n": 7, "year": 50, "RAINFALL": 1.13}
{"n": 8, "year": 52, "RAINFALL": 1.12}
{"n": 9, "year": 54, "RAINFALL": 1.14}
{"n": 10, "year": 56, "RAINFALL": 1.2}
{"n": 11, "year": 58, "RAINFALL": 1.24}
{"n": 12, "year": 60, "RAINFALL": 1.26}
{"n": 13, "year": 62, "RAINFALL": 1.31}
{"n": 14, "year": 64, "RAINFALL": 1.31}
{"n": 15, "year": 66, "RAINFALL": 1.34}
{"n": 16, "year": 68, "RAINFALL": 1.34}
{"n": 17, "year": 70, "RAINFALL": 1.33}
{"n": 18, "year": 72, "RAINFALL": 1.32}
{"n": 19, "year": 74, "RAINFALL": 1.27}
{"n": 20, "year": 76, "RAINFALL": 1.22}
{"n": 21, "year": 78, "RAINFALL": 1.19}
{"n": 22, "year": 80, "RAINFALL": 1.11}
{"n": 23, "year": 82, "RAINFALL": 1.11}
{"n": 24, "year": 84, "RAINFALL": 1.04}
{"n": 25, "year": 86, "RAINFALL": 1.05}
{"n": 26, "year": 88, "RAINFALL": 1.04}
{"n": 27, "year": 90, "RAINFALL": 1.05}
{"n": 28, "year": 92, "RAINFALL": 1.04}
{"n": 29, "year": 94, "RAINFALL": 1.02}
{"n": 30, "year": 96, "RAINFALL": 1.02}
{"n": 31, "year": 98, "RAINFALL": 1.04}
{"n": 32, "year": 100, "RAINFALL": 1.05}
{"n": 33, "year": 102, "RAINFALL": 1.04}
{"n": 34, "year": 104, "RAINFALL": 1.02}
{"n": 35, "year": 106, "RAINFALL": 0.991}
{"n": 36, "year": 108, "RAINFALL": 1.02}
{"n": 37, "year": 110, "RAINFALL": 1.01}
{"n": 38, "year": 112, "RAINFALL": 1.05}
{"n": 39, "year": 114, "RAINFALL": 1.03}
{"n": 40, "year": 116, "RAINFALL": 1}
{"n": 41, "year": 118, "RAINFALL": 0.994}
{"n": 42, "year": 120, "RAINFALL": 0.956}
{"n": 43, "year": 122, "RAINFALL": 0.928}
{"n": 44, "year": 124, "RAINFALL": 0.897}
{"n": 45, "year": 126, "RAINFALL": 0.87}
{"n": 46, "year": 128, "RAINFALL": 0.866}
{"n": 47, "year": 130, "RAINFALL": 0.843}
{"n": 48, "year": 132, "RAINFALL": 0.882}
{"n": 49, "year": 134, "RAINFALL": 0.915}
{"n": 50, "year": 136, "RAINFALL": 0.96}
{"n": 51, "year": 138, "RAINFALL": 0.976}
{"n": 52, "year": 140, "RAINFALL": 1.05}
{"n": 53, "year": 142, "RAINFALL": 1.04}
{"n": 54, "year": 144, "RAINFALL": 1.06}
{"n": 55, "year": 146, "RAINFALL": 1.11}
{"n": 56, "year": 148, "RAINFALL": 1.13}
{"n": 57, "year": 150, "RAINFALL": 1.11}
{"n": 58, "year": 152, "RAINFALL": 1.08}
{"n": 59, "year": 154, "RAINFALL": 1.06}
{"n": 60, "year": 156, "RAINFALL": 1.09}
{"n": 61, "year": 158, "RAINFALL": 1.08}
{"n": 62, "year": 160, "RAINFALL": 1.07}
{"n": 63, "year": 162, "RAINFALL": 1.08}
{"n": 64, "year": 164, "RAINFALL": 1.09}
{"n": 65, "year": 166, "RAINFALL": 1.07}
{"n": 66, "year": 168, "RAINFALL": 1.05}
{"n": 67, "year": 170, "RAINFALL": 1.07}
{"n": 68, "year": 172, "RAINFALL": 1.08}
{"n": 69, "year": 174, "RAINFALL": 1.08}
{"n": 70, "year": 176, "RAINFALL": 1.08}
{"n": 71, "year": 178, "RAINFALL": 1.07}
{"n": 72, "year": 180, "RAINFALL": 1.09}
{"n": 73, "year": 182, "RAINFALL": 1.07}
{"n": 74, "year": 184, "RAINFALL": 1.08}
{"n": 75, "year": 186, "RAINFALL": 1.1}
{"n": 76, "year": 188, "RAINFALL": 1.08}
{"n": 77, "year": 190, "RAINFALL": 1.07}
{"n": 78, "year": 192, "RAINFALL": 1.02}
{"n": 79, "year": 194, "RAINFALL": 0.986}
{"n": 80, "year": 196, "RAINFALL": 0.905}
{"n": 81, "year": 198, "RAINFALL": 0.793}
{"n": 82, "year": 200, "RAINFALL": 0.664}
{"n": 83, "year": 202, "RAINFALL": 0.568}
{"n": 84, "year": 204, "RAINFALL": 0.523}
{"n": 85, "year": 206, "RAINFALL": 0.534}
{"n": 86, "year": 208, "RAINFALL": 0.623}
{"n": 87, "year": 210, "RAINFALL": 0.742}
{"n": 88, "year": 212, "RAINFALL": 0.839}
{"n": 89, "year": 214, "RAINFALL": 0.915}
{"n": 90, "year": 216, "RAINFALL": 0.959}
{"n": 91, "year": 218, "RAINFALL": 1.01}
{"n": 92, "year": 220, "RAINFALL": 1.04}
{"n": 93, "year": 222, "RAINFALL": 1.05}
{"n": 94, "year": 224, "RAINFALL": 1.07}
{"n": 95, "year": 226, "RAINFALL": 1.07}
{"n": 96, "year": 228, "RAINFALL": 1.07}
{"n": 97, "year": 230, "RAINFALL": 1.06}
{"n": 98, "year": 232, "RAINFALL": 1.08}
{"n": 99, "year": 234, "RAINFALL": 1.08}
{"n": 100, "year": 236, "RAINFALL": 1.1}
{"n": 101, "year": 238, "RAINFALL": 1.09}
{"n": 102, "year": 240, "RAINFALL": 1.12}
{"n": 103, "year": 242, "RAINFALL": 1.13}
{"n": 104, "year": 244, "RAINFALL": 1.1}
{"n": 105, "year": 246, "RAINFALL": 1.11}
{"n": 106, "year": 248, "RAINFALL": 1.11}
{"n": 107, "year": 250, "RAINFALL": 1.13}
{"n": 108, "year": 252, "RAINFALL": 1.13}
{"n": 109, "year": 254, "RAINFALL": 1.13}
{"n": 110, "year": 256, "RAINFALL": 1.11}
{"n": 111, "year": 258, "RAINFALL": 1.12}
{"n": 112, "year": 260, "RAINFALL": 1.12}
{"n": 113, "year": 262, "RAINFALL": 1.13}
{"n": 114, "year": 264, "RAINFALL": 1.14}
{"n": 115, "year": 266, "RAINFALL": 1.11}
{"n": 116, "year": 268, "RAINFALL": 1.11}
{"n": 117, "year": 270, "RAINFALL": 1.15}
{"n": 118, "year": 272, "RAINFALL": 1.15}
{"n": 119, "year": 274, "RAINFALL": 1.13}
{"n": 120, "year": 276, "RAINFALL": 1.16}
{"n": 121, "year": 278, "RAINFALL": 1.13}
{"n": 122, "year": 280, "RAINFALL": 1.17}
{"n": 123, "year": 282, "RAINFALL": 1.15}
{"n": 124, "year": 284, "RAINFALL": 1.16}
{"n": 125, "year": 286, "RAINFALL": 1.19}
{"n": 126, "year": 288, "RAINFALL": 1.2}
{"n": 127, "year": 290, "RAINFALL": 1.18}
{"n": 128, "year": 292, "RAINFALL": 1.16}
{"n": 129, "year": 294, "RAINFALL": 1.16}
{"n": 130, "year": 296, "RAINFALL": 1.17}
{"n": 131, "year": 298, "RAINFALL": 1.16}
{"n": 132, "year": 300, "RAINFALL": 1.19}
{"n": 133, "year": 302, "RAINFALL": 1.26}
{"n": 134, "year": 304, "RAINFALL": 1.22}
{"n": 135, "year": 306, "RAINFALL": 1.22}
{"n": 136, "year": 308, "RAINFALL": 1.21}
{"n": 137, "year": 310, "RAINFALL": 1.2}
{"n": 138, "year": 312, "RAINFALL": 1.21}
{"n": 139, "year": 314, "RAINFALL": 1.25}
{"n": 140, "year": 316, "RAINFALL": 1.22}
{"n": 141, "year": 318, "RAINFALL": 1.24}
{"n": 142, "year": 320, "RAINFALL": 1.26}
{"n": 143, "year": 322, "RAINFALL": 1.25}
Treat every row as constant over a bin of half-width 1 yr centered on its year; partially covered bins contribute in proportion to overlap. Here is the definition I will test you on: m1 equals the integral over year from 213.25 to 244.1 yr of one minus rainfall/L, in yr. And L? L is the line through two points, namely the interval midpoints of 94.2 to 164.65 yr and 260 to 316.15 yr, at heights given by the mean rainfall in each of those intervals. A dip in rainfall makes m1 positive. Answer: 1.5 yr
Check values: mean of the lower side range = 1.01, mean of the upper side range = 1.17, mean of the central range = 1.06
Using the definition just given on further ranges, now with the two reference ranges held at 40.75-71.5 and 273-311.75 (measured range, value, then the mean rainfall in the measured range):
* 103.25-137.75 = 7.2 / 0.955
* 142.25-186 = 4.4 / 1.08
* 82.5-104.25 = 3.1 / 1.04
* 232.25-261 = 1.8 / 1.11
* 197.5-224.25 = 8.8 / 0.802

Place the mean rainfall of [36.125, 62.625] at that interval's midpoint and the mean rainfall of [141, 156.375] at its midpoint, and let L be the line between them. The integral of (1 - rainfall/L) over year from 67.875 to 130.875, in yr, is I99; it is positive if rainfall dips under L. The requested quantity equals 4.20 yr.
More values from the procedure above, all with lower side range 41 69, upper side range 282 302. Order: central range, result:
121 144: 5.04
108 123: 2.54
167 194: 2.78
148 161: 1.19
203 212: 4.22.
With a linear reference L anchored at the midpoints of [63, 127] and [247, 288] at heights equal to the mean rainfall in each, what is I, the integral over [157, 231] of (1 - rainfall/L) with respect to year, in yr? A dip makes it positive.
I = 9.9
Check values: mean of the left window 1.08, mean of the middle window 0.966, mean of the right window 1.14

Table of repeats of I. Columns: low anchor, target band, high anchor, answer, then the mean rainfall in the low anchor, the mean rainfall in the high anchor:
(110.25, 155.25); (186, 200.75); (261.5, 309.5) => 1.6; 0.992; 1.17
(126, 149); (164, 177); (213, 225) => -1.1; 0.98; 1.01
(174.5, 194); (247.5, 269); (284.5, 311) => 0.5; 1.07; 1.19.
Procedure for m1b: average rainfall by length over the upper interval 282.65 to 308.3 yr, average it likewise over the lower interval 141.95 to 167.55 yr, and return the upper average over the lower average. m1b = 1.1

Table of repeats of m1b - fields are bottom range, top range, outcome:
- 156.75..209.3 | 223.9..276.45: 1.16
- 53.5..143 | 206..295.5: 1.00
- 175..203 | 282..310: 1.23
